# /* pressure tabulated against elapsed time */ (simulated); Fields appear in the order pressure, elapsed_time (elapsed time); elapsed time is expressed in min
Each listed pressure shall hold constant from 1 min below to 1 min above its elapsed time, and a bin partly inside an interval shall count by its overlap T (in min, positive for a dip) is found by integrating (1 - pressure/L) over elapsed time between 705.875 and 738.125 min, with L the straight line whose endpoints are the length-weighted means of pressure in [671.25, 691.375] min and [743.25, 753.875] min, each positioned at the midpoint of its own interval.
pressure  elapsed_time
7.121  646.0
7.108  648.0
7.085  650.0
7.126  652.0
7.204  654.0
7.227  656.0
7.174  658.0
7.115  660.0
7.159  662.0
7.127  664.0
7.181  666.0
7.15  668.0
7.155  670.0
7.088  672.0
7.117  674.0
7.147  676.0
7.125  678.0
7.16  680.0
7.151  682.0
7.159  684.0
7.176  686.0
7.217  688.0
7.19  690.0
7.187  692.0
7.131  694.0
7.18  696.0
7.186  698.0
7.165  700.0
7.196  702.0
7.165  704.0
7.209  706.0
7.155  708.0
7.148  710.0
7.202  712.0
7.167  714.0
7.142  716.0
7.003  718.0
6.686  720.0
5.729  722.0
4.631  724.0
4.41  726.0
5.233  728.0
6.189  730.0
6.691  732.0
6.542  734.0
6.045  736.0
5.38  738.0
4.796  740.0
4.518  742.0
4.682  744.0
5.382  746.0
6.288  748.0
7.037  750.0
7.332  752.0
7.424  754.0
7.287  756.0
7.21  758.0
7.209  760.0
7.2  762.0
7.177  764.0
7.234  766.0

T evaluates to 1.5 min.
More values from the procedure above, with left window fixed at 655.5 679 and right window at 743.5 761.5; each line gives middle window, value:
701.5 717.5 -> -0.5 min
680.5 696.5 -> -0.3 min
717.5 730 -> 2.3 min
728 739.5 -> 1.3 min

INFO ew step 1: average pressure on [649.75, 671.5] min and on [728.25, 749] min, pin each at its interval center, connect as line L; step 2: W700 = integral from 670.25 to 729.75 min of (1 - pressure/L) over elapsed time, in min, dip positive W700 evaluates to -4.1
